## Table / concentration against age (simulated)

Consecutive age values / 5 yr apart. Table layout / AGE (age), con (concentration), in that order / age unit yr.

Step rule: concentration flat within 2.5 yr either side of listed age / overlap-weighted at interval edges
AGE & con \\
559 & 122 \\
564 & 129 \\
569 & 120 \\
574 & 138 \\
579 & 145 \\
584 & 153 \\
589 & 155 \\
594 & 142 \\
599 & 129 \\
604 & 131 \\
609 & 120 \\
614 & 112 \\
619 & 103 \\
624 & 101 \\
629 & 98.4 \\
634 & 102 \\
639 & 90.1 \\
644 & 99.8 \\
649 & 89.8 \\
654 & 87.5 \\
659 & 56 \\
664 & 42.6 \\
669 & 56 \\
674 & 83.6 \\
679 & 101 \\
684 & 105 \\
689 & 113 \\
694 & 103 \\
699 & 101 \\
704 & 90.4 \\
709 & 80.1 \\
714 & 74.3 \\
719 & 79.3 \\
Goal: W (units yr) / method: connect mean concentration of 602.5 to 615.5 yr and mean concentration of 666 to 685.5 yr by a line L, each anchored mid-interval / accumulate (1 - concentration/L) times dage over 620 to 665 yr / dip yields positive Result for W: 7.0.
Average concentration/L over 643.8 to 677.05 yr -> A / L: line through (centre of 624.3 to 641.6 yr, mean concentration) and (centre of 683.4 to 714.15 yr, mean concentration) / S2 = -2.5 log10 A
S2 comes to 0.32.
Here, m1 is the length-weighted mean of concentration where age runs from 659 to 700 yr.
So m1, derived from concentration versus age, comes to 85.7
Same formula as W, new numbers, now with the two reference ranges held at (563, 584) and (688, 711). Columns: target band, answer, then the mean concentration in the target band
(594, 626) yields 1.6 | 118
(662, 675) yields 5.8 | 58.8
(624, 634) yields 1.6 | 100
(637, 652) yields 2.7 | 93.1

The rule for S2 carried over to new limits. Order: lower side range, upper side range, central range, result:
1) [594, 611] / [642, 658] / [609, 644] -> 0.06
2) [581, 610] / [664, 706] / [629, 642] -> 0.22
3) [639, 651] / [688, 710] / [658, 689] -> 0.23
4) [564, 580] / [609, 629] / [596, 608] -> -0.12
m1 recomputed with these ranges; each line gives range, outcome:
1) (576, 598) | 147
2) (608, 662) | 95.2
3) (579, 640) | 121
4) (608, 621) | 111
